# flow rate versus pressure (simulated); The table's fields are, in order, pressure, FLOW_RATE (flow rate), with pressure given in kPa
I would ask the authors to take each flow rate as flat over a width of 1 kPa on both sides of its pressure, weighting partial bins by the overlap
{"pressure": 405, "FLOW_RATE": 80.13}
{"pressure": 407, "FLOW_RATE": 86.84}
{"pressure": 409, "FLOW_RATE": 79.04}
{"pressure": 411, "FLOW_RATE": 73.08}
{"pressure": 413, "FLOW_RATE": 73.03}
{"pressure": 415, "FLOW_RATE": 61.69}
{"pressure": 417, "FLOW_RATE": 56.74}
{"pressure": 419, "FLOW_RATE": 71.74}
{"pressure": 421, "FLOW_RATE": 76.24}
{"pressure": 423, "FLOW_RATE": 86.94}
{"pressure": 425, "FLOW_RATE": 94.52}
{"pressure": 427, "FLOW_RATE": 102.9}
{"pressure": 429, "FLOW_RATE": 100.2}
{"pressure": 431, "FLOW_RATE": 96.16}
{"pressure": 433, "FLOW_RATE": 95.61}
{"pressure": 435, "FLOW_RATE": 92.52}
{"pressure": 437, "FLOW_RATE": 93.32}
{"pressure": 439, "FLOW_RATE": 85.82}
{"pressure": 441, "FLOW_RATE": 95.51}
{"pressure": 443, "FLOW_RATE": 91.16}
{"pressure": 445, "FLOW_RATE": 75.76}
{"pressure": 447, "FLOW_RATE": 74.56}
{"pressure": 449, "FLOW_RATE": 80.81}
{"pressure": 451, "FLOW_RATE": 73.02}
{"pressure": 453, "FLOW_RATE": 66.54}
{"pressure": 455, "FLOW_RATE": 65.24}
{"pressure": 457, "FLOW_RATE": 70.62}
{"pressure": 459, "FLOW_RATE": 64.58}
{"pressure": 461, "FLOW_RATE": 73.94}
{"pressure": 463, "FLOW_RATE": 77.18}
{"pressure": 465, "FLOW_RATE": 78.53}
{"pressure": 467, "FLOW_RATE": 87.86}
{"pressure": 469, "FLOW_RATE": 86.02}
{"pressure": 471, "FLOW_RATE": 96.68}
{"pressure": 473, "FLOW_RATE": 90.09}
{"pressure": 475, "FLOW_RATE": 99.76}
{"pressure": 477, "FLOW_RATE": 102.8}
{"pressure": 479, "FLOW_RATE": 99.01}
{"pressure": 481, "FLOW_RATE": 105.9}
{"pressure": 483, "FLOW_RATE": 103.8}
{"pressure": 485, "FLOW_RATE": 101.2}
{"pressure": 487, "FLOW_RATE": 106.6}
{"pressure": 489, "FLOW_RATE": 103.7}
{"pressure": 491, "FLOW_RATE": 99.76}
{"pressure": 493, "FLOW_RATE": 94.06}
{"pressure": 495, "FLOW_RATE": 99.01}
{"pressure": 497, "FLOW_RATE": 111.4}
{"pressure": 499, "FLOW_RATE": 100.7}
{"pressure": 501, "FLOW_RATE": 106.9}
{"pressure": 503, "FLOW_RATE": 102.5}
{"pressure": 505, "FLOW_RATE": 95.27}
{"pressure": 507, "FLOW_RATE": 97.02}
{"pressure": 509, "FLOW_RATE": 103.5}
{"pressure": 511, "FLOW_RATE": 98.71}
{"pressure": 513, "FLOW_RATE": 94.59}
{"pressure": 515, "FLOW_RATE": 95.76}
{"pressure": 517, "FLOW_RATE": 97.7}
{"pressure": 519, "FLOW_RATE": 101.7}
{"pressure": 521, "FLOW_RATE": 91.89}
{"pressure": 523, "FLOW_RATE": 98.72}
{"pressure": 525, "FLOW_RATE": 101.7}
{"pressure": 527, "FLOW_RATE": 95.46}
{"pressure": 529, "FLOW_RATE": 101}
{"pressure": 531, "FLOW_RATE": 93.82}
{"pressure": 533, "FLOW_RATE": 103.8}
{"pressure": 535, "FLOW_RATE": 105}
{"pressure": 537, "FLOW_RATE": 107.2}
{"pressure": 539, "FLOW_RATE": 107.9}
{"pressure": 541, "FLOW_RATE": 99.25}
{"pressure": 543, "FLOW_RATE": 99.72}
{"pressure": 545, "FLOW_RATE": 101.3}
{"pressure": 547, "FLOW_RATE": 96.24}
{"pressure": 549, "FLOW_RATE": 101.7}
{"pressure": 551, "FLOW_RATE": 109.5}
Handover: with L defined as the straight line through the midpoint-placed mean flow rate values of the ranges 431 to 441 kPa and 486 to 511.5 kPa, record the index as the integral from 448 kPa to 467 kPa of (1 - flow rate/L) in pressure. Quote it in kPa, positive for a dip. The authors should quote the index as 4.5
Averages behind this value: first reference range 92.6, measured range 73.1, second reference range 102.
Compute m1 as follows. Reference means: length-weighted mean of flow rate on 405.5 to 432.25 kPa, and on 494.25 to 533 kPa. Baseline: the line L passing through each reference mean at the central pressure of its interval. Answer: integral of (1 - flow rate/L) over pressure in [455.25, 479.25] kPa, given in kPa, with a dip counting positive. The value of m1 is 1.7 kPa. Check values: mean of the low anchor 81.6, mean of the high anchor 99.5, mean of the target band 84.5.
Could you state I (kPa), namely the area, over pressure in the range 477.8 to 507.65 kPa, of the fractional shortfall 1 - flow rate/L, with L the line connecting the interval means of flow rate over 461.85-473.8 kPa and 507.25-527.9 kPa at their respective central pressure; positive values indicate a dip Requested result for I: -3.3 kPa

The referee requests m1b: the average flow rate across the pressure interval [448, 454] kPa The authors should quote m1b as 73.5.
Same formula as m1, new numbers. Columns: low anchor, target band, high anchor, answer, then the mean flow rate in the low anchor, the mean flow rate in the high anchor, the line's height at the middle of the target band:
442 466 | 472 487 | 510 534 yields -3.2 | 74.3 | 97.9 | 83.2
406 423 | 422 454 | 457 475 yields -4.4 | 73.2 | 82.2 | 77.3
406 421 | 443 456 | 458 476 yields 0.9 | 72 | 83.8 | 80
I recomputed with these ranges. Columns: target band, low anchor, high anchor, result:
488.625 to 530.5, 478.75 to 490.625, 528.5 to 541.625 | 1.5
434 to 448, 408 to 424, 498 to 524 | -1.4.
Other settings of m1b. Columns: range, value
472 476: 94.9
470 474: 93.4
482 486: 102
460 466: 76.5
